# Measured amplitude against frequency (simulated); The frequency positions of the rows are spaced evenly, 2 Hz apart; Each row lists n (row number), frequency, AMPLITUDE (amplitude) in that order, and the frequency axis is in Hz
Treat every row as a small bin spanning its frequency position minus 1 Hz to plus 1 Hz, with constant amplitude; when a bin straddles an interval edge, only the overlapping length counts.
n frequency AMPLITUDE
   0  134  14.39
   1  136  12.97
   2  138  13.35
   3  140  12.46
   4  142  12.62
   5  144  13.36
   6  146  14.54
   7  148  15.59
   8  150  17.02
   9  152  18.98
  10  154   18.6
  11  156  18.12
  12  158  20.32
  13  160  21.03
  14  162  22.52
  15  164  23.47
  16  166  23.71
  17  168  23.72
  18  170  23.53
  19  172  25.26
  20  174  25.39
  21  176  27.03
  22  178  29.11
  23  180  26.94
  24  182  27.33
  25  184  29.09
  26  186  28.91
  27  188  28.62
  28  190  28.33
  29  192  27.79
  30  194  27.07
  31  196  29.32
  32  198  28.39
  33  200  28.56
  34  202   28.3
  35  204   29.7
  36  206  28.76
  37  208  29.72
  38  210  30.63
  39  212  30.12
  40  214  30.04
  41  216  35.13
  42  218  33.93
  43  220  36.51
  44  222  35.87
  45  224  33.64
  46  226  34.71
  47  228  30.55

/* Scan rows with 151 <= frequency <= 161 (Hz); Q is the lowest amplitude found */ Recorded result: 18.12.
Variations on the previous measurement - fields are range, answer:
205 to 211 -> 28.76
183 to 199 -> 27.07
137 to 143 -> 12.46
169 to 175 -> 23.53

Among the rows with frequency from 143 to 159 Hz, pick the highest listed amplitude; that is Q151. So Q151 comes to 20.32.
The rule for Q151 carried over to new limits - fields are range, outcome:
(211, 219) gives 35.13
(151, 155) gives 18.98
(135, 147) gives 14.54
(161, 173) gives 25.26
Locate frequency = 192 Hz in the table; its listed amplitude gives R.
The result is 27.79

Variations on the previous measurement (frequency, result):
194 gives 27.07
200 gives 28.56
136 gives 12.97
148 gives 15.59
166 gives 23.71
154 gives 18.6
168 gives 23.72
